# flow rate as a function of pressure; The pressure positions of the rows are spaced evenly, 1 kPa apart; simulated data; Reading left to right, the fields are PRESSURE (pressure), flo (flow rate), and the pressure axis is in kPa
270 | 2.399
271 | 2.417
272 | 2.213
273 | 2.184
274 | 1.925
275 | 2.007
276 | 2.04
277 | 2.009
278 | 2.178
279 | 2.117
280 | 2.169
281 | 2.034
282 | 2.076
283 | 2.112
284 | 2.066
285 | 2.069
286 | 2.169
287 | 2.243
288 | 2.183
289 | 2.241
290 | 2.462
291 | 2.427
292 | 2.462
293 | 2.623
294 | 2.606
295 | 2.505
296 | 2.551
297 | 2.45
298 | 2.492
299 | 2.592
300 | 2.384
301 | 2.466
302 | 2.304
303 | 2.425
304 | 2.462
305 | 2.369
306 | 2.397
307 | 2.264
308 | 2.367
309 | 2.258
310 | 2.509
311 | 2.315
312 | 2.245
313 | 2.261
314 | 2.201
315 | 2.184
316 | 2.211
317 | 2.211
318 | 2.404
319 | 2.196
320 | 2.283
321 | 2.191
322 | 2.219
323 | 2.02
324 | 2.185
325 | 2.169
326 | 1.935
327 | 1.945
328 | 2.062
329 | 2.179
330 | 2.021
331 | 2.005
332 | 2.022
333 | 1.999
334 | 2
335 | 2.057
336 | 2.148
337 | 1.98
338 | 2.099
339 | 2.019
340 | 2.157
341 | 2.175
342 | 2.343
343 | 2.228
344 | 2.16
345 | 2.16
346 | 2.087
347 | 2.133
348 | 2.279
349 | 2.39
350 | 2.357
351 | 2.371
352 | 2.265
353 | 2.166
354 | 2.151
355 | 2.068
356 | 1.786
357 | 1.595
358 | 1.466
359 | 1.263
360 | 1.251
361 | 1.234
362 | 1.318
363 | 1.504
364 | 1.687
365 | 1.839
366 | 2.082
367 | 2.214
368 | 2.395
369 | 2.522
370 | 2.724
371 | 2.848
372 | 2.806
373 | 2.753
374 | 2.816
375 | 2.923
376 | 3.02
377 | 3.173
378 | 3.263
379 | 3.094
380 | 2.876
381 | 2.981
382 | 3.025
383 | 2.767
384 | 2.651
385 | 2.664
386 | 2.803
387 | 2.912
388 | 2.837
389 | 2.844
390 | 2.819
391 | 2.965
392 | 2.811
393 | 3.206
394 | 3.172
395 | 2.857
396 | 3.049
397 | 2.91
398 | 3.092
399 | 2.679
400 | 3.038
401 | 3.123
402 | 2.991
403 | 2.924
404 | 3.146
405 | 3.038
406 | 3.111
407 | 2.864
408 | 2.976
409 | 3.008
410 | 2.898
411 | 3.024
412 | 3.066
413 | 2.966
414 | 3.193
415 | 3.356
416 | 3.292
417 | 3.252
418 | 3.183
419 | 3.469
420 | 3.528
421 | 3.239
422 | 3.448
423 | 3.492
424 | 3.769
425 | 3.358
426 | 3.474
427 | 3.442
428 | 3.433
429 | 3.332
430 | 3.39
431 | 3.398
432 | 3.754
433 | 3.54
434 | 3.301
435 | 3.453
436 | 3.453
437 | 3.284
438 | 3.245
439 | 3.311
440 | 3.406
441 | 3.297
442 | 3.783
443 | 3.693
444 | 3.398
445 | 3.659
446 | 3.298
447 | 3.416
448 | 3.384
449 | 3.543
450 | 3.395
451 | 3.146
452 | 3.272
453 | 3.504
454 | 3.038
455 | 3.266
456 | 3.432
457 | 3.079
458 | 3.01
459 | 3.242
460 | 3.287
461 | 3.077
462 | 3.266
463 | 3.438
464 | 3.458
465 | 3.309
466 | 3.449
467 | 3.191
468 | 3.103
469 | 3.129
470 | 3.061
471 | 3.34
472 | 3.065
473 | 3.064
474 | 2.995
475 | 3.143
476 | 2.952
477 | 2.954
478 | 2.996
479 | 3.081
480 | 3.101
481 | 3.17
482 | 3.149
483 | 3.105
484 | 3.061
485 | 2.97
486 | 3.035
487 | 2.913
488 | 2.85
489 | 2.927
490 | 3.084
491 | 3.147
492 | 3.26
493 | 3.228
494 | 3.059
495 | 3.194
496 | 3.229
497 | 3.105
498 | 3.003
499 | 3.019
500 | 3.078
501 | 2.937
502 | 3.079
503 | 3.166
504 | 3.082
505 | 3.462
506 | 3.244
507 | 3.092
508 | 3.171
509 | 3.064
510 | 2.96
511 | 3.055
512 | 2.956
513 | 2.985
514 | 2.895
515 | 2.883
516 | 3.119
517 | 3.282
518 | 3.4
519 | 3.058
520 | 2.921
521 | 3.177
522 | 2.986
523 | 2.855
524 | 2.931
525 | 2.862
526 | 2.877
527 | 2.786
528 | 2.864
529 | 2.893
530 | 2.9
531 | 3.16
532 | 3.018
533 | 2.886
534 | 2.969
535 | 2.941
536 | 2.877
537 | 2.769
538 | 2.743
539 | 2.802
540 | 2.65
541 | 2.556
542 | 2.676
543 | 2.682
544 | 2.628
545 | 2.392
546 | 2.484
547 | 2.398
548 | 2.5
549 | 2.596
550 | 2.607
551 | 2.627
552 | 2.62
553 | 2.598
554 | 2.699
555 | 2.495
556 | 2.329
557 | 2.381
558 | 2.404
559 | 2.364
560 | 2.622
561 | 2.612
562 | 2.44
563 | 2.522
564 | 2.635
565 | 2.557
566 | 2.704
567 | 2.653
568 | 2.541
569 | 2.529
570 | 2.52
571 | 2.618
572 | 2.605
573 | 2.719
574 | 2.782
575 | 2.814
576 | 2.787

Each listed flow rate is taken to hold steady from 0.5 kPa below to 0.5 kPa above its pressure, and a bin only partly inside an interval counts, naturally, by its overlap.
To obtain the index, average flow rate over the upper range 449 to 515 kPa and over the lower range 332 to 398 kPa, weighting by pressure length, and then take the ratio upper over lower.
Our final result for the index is 1.31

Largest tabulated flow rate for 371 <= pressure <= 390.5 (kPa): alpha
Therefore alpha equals 3.263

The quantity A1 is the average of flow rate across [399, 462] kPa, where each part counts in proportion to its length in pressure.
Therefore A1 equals 3.29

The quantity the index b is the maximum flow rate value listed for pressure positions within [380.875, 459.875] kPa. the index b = 3.783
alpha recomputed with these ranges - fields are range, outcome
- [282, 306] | 2.623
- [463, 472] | 3.458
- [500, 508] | 3.462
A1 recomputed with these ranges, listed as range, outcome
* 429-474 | 3.33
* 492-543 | 3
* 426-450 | 3.44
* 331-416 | 2.53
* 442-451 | 3.47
